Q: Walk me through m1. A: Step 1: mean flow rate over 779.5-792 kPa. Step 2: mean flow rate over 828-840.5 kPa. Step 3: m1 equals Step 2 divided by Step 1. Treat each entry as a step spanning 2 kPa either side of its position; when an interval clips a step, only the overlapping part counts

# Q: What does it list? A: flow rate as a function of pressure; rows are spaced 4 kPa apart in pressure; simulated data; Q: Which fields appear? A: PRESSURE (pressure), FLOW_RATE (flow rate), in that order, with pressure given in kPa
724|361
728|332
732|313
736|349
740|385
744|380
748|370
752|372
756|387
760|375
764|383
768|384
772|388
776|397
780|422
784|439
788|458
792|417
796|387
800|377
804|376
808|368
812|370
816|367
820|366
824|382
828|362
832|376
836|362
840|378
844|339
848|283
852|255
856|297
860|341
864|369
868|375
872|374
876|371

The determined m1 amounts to 0.84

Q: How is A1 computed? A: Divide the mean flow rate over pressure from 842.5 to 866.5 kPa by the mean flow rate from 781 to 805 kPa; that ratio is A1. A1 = 0.77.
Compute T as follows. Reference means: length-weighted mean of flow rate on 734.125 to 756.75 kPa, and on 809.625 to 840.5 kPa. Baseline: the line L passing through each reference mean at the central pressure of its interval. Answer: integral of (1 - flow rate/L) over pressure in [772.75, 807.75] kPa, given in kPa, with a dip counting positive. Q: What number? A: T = -3.3 kPa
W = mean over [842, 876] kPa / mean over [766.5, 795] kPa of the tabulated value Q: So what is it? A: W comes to 0.80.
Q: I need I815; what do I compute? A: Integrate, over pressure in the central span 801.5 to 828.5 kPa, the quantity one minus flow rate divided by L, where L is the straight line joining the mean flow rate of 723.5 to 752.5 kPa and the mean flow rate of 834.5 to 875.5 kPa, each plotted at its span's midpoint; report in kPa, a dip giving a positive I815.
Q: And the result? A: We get -2.05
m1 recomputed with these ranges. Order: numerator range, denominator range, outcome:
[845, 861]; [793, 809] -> 0.77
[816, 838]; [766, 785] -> 0.91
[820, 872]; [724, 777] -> 0.93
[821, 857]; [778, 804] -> 0.82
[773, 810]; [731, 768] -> 1.09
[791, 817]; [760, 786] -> 0.95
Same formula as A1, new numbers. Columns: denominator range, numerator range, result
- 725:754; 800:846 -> 1.03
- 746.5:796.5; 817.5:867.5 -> 0.86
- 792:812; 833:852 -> 0.88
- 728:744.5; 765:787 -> 1.16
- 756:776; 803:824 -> 0.96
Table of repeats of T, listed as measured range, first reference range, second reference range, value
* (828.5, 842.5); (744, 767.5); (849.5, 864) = -2.1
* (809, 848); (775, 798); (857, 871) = 2.4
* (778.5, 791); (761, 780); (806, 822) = -1.8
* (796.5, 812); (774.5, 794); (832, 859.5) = 0.8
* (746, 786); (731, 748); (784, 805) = -0.8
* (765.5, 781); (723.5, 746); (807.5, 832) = -1.5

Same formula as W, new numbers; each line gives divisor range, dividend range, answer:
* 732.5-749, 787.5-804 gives 1.10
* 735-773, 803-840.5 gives 0.98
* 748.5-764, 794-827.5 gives 0.99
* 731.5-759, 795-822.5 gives 1.01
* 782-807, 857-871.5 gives 0.88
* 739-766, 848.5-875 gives 0.88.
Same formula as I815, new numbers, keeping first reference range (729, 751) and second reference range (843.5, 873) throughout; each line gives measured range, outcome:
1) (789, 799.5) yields -1.8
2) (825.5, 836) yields -1.1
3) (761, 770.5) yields -0.8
